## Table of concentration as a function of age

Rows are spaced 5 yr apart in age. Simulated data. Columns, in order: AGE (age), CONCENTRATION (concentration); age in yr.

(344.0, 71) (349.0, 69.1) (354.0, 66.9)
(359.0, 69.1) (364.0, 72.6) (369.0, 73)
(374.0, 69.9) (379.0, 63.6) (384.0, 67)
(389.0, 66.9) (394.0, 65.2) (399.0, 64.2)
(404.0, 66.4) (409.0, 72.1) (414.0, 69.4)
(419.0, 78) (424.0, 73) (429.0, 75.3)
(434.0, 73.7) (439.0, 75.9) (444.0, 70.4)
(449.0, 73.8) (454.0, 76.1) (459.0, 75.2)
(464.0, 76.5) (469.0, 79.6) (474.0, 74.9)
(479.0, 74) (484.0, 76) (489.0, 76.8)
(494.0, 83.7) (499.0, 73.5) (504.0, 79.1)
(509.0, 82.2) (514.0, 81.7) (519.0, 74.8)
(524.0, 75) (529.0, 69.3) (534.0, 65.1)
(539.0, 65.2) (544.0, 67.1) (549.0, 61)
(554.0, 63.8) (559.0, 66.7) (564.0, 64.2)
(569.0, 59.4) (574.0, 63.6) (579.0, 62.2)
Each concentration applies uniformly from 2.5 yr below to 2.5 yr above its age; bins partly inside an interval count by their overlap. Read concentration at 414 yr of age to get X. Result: 69.4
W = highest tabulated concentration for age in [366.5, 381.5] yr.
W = 73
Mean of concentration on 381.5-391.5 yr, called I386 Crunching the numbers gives 67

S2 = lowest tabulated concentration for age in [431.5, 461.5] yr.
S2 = 70.4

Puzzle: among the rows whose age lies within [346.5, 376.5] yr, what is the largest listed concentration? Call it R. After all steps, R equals 73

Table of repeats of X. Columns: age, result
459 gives 75.2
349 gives 69.1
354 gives 66.9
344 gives 71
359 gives 69.1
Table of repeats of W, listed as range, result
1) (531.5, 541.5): 65.2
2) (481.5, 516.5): 83.7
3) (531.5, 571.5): 67.1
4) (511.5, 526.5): 81.7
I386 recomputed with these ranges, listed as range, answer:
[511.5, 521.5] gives 78.2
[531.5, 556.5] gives 64.4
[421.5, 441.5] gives 74.5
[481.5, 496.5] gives 78.8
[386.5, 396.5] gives 66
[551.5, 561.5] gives 65.2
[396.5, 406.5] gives 65.3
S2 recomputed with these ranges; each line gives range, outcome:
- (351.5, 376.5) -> 66.9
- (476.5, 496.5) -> 74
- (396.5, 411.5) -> 64.2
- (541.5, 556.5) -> 61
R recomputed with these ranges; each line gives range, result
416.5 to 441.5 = 78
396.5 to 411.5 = 72.1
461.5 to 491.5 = 79.6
